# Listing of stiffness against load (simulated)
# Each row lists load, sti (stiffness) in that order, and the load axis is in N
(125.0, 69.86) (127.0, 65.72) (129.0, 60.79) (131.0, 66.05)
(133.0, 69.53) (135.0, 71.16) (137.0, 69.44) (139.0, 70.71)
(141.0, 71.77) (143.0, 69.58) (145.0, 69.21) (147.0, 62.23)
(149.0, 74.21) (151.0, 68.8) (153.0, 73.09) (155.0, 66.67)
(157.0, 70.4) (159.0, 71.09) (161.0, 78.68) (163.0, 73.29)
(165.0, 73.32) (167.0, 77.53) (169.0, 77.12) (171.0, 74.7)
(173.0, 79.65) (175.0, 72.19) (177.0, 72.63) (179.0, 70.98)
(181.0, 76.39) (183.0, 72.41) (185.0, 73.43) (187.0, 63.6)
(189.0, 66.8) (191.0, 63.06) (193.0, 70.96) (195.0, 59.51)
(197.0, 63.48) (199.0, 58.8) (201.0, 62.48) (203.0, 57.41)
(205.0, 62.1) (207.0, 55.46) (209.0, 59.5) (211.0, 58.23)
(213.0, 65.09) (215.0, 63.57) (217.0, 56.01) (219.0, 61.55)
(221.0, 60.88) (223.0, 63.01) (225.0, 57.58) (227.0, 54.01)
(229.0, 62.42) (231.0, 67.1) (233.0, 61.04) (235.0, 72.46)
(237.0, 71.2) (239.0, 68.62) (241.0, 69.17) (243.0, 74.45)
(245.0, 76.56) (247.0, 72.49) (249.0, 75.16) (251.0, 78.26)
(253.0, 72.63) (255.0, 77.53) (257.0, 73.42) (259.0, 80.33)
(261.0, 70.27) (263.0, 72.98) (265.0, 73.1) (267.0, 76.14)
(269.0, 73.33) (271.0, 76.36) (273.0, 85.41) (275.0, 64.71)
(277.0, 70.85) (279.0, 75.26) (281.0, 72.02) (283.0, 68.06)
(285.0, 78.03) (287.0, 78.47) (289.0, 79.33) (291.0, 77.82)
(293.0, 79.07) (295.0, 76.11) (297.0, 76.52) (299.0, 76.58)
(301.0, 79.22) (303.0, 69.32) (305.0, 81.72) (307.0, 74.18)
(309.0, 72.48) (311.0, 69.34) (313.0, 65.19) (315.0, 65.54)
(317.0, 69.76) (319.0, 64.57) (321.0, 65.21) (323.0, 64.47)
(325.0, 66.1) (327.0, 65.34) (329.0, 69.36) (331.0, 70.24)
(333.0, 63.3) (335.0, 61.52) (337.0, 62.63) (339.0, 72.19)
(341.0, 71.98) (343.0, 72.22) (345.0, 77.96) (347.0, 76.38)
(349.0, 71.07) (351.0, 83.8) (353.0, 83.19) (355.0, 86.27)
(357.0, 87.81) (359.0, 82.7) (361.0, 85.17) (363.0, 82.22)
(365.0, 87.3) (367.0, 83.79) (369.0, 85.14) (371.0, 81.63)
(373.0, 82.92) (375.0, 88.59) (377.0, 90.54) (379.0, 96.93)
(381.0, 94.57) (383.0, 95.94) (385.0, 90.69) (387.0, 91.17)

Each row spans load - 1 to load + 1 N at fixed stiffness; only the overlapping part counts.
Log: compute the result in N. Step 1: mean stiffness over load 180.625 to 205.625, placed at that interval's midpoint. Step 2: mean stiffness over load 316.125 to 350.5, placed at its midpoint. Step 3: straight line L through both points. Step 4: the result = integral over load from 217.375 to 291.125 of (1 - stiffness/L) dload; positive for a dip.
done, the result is -4.9 N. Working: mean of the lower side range 65.2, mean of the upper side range 68.7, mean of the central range 71.2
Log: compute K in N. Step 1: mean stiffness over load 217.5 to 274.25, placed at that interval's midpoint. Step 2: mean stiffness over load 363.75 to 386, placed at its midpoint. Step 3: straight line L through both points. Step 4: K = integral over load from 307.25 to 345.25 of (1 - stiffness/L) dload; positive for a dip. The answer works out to 6.55 N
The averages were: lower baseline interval 70.5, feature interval 67.8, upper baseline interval 88.8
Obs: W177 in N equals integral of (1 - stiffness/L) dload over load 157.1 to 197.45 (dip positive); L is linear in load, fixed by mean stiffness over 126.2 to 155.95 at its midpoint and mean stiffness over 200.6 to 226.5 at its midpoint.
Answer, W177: -4.5 N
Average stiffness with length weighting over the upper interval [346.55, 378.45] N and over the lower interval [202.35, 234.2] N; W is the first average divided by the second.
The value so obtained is 1.39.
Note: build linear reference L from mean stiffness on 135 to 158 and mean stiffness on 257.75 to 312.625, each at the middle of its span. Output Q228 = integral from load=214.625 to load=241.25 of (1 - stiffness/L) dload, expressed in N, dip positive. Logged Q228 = 3.5 N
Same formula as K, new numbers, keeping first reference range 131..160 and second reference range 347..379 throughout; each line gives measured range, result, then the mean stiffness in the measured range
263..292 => 1.4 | 74.9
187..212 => 4.0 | 61.6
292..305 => 0.6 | 76.6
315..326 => 2.1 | 66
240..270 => 1.0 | 74.4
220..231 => 2.2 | 60.3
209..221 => 2.2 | 60.8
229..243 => 1.4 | 68.3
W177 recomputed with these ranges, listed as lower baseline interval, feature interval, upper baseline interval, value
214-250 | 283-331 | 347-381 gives 2.7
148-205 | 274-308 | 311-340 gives -4.1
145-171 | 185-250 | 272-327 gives 7.2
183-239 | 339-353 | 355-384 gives 1.3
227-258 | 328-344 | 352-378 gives 2.7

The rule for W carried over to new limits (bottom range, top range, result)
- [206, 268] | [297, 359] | 1.07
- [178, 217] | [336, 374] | 1.24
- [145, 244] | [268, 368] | 1.11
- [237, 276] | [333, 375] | 1.06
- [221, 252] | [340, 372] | 1.19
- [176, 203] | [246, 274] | 1.13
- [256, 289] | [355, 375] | 1.14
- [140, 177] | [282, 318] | 1.03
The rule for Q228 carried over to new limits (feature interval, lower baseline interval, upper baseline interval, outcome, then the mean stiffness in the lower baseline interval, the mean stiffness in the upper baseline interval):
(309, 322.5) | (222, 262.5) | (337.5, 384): 1.94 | 69.9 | 83.3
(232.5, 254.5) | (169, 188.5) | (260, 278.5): 0.34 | 72.9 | 73.7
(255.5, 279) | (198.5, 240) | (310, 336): -3.88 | 61.9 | 66.1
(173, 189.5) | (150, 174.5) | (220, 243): -0.11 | 73.7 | 64.8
